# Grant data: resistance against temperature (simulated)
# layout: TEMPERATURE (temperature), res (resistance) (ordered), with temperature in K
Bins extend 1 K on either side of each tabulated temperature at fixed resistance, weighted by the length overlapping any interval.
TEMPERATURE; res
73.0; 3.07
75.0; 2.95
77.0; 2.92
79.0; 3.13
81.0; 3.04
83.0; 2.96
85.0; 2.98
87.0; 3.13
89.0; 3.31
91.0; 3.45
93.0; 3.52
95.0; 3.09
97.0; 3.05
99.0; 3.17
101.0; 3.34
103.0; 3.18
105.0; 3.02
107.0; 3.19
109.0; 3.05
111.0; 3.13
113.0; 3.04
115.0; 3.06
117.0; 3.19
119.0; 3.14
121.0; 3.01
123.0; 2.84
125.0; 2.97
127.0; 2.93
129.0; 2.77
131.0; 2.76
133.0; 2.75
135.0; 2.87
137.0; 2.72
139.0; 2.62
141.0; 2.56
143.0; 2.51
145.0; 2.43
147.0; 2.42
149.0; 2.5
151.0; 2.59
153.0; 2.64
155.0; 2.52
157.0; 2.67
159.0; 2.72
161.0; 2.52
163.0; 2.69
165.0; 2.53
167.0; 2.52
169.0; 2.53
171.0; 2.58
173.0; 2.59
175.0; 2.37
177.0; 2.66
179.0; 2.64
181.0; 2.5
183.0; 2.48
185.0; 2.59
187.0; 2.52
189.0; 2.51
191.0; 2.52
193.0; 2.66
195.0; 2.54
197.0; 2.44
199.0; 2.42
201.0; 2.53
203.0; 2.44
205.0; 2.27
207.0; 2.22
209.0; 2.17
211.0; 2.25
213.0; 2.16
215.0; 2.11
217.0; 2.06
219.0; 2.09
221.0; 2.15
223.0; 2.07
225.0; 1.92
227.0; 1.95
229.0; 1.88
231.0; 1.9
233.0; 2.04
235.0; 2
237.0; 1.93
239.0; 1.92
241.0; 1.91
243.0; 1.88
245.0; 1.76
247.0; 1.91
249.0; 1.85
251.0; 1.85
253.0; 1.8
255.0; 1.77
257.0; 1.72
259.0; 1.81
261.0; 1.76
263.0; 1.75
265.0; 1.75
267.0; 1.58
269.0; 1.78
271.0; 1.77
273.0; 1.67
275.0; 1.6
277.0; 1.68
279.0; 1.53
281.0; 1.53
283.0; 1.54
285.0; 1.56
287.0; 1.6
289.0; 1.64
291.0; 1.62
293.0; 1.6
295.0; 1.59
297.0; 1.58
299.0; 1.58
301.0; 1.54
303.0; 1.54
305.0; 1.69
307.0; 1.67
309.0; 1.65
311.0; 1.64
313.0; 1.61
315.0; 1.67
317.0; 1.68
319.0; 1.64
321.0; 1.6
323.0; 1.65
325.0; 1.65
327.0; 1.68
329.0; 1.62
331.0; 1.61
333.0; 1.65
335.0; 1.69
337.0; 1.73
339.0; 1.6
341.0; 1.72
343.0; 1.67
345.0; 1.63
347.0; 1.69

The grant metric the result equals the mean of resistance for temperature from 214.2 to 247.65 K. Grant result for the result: 1.97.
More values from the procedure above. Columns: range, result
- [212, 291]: 1.82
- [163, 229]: 2.37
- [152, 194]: 2.57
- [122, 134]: 2.84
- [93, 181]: 2.8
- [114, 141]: 2.88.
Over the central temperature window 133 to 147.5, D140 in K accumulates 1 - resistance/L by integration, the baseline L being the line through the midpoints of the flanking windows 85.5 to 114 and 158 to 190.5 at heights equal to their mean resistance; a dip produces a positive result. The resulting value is 1.2 K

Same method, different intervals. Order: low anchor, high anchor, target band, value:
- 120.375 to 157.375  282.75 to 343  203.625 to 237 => 1.8 K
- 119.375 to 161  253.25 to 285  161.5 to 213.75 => -3.5 K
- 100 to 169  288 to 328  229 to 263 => 3.1 K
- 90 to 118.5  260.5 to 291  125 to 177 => 2.6 K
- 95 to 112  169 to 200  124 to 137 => 0.5 K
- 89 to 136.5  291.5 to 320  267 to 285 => 2.1 K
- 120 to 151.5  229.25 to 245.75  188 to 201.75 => -1.6 K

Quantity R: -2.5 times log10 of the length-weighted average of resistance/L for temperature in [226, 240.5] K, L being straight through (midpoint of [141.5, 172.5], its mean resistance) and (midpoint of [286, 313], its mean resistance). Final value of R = 0.06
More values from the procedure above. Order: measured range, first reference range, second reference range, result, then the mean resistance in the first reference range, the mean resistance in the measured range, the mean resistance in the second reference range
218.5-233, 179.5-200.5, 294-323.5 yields 0.132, 2.52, 1.99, 1.62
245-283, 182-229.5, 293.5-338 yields 0.131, 2.29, 1.72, 1.63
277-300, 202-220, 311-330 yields 0.142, 2.2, 1.58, 1.64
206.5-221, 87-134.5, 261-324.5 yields 0.056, 3.08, 2.15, 1.63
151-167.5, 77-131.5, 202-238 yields 0.005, 3.09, 2.6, 2.09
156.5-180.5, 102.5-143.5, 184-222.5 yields 0.006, 2.92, 2.58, 2.35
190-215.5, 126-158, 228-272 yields -0.086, 2.64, 2.37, 1.83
